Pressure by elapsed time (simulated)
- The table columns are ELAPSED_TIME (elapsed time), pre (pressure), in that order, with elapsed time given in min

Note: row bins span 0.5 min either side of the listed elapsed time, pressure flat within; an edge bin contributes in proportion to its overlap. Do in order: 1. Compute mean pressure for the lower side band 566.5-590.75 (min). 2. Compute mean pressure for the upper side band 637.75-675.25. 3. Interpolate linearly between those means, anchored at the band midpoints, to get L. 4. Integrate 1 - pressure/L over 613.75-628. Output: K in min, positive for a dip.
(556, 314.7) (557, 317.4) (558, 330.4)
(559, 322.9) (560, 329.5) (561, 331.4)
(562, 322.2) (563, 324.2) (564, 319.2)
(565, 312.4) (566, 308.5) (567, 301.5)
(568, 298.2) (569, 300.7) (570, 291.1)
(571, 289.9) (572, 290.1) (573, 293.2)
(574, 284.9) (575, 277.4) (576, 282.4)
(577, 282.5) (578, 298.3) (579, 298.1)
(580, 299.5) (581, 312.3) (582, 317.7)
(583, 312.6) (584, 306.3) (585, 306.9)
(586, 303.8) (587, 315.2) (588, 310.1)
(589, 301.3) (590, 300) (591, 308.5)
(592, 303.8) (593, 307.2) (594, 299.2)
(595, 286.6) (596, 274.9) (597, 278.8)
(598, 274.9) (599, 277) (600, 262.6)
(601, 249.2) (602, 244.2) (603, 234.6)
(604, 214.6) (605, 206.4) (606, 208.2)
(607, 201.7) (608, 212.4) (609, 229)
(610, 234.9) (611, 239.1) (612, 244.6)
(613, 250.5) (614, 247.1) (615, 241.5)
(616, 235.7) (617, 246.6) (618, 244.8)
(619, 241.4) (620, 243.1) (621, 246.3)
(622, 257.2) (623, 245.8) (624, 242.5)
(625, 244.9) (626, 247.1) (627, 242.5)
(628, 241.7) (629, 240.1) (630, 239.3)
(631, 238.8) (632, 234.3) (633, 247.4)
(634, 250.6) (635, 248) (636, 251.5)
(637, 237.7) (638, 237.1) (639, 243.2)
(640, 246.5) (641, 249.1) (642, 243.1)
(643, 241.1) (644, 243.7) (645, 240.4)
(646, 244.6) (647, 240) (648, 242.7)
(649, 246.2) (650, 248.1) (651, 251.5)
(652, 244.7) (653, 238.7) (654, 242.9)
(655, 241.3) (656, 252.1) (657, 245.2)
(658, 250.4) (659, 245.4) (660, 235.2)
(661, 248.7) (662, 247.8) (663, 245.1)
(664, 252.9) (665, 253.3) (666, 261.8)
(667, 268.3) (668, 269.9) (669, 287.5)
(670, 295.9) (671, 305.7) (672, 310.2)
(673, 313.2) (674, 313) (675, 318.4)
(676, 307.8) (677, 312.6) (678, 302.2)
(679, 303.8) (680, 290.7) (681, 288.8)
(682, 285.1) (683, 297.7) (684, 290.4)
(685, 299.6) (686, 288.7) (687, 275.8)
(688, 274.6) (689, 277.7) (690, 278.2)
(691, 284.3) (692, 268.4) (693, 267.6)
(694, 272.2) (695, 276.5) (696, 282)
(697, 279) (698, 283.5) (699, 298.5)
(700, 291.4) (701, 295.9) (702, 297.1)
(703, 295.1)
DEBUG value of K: 1.6 min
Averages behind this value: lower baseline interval 299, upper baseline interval 258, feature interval 245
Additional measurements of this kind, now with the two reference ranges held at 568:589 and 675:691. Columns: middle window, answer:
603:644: 7.9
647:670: 3.3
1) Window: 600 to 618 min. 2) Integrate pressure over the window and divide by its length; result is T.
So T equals 233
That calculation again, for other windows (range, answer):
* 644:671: 252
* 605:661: 241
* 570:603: 291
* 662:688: 288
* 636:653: 244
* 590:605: 271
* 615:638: 244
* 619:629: 245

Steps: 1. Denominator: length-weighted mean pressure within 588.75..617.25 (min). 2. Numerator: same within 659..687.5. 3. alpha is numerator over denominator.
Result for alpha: 1.11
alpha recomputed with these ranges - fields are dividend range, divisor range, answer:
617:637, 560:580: 0.81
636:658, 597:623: 1.02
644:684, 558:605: 0.91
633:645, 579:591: 0.80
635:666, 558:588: 0.80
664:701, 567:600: 0.97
